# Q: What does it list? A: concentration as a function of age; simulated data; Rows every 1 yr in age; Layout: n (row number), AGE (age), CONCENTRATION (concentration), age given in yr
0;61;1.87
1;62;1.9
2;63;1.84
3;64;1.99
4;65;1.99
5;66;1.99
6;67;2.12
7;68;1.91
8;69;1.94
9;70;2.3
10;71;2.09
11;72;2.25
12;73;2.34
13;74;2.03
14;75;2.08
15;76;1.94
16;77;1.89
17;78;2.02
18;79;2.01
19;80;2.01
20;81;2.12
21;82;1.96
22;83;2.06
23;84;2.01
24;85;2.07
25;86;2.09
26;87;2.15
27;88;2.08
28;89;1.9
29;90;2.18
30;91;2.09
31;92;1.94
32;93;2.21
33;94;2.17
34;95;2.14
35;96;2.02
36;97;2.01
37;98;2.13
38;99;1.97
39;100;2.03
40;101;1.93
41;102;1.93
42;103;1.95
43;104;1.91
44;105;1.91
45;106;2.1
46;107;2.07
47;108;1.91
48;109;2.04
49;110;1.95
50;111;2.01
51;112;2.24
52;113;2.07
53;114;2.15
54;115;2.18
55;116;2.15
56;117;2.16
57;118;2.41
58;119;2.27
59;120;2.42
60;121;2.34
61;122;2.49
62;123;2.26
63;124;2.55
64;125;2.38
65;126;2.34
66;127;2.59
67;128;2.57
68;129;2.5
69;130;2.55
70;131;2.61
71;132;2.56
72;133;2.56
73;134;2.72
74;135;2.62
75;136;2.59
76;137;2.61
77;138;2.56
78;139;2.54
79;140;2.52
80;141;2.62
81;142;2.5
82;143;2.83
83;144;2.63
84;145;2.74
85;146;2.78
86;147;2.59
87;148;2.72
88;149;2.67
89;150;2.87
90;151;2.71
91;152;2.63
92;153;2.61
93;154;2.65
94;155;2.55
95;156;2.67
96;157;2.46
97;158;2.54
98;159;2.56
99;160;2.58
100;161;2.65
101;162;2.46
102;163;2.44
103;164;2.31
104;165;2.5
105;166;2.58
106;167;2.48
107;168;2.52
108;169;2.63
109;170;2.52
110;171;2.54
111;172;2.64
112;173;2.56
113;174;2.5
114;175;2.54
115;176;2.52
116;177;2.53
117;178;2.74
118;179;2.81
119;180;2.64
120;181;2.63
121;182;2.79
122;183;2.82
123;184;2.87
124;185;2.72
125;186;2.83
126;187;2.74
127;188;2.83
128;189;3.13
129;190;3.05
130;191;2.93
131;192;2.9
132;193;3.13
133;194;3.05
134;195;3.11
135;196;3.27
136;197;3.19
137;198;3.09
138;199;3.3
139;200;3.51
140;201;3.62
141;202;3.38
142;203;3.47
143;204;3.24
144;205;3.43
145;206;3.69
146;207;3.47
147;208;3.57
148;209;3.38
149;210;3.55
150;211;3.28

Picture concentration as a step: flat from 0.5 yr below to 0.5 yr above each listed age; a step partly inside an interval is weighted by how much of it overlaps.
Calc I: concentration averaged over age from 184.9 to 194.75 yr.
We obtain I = 2.94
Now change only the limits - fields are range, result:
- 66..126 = 2.1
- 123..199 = 2.67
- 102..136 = 2.29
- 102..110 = 1.98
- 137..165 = 2.61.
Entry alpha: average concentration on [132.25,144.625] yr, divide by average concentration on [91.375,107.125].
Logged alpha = 1.29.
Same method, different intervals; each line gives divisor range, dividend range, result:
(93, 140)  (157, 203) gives 1.23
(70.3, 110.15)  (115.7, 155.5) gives 1.25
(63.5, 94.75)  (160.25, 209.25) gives 1.41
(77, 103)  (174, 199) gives 1.40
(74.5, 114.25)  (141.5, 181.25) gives 1.28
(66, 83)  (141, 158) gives 1.29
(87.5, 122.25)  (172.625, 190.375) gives 1.30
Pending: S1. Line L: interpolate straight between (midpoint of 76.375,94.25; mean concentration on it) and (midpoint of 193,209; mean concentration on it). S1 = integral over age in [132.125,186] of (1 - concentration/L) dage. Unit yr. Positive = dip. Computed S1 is 4.8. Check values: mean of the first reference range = 2.05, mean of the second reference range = 3.35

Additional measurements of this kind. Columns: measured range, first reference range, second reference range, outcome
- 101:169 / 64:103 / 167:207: 1.7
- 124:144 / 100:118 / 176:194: -2.3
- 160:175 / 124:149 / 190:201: 1.9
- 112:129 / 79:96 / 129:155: 0.6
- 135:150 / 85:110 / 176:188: -1.5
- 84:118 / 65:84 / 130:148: 3.4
